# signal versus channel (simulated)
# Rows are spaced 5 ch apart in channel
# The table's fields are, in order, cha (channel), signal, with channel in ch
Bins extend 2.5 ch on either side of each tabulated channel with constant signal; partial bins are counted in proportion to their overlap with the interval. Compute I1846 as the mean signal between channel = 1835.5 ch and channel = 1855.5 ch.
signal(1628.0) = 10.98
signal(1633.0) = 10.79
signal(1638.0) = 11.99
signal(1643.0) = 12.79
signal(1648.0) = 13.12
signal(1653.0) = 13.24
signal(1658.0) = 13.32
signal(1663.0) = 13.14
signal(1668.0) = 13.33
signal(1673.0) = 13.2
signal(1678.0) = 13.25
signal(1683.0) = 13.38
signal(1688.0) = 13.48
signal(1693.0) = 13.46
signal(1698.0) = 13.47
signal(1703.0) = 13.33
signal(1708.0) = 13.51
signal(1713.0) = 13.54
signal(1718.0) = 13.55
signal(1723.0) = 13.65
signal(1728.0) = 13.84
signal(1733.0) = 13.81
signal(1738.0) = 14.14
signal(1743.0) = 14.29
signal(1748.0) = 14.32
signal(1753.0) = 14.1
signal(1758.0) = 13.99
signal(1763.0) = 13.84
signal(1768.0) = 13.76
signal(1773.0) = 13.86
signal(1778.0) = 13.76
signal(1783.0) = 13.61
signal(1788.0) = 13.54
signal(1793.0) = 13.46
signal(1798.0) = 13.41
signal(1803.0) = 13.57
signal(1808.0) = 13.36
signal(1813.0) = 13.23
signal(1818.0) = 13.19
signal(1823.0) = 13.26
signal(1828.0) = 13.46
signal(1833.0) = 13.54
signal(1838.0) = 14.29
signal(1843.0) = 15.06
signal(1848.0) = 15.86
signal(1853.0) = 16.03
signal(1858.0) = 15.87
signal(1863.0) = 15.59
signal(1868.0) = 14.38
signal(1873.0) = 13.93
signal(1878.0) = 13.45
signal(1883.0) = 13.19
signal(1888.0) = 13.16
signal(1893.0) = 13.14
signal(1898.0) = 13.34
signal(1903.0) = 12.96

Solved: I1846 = 15.3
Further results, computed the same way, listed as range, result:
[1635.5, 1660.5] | 12.9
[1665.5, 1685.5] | 13.3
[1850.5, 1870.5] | 15.5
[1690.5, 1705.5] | 13.4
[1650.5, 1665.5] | 13.2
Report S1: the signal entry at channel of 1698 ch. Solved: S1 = 13.47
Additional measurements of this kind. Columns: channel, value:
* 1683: 13.38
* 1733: 13.81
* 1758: 13.99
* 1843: 15.06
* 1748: 14.32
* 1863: 15.59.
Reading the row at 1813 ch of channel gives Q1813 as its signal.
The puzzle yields 13.23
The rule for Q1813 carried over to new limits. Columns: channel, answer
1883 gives 13.19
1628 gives 10.98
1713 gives 13.54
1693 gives 13.46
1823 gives 13.26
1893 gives 13.14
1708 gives 13.51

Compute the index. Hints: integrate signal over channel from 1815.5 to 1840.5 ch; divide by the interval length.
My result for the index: 13.5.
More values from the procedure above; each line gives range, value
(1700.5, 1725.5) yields 13.5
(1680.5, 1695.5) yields 13.4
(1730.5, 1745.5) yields 14.1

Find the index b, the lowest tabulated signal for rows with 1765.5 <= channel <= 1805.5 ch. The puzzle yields 13.41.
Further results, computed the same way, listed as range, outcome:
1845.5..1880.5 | 13.45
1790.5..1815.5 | 13.23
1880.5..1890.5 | 13.16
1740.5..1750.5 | 14.29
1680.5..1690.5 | 13.38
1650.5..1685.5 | 13.14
